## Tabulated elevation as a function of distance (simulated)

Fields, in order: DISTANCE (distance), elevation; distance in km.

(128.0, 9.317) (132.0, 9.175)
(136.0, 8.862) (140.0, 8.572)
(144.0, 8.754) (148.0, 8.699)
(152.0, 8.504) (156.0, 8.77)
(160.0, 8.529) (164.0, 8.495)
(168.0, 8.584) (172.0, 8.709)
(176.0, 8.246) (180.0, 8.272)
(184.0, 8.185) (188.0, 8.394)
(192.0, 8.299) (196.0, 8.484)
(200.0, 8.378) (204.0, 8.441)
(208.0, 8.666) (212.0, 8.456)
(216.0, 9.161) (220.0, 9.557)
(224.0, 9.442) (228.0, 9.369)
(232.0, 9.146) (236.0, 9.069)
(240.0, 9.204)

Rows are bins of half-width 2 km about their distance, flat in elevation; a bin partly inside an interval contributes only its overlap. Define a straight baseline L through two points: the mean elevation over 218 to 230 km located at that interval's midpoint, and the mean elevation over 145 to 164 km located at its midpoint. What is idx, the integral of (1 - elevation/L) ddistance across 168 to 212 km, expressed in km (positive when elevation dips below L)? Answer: 3.05 km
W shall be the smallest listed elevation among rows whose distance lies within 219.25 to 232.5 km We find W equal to 9.146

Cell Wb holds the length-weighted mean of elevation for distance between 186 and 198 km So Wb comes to 8.39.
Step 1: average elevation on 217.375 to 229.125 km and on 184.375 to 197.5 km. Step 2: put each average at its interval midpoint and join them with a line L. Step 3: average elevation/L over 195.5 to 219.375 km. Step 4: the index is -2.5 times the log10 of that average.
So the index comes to 0.032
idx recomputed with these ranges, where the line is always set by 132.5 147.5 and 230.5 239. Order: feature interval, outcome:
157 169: 0.4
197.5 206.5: 0.6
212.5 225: -0.3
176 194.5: 1.3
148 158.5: 0.2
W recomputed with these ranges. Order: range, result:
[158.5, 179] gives 8.246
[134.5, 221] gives 8.185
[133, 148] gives 8.572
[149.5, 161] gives 8.504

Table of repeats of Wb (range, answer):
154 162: 8.65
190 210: 8.45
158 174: 8.58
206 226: 9.06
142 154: 8.65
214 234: 9.33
